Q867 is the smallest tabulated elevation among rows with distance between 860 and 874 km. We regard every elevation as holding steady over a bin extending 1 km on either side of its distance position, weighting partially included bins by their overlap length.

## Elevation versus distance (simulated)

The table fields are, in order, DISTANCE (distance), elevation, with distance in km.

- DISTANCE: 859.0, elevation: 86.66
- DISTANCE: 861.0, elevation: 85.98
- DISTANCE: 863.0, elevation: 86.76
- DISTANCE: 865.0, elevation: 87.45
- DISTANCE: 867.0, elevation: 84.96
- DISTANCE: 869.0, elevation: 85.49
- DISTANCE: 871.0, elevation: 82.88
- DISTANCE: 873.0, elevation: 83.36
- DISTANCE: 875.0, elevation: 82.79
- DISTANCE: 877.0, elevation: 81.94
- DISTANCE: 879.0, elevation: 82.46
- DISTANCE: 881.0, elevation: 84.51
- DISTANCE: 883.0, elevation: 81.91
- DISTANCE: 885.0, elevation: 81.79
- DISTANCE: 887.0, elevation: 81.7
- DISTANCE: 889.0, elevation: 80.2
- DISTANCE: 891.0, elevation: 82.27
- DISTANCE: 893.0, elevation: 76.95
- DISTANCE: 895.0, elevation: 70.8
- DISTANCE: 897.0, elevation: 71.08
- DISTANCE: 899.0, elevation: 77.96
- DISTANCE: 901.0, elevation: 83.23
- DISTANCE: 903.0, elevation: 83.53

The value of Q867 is 82.88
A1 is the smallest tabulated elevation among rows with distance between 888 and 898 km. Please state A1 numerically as 70.8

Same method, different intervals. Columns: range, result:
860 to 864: 85.98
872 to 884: 81.91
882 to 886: 81.79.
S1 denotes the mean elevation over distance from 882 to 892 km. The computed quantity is 81.6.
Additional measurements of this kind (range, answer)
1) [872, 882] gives 83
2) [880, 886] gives 82.7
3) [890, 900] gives 75.8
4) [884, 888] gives 81.7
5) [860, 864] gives 86.4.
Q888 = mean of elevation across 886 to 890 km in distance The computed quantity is 81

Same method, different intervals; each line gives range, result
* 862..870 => 86.2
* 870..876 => 83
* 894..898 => 70.9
